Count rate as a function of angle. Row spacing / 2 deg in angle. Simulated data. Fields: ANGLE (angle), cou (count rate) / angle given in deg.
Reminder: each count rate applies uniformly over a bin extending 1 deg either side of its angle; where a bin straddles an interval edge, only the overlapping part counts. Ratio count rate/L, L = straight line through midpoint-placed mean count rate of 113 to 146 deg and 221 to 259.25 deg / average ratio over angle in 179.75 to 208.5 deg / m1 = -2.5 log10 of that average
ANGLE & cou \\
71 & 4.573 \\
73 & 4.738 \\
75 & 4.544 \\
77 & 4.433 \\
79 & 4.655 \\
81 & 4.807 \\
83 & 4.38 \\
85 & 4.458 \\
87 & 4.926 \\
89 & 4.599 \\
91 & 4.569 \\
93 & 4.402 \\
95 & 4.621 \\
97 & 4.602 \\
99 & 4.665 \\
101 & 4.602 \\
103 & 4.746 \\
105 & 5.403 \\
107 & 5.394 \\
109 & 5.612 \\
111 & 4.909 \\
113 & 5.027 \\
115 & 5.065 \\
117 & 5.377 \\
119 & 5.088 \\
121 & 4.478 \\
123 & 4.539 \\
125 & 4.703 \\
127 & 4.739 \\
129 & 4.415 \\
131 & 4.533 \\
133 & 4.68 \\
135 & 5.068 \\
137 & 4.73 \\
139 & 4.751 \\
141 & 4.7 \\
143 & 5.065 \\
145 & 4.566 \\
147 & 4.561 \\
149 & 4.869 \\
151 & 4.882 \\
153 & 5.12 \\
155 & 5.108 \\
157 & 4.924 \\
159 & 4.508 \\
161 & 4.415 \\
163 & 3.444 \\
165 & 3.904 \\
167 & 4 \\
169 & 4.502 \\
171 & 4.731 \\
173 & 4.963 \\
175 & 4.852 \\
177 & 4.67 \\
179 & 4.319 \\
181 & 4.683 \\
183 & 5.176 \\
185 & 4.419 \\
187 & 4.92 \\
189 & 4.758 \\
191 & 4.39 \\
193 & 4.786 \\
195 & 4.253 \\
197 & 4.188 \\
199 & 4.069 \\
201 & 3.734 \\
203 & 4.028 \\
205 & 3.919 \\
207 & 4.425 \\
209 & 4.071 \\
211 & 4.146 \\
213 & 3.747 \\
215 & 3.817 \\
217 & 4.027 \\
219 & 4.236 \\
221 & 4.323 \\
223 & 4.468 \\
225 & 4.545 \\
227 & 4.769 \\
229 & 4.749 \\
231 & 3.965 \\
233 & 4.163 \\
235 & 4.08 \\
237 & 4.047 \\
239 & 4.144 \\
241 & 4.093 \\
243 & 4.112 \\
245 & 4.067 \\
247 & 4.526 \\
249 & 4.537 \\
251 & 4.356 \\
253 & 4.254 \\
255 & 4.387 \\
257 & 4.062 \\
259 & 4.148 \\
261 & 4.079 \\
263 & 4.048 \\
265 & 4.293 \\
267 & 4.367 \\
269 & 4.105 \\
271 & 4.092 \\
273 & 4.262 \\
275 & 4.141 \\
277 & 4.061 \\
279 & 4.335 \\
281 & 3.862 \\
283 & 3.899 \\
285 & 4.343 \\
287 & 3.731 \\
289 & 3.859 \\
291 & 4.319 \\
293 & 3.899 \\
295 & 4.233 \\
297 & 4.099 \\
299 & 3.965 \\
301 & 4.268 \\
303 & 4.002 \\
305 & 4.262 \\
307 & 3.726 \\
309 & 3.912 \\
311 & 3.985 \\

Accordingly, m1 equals 0.02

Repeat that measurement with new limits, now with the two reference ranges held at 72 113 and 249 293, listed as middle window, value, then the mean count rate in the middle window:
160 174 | 0.06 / 4.28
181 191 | -0.08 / 4.76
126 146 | -0.03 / 4.72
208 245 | 0.03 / 4.19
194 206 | 0.09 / 4.03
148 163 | -0.05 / 4.74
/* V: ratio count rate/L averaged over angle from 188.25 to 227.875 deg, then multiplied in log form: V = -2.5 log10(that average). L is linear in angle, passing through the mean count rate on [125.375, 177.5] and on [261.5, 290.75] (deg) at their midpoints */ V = 0.04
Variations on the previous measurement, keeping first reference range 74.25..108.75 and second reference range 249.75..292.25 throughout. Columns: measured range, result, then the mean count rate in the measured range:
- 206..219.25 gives 0.07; 4.06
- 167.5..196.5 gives -0.05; 4.65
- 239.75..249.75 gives -0.01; 4.26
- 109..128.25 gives -0.06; 4.91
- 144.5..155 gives -0.07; 4.84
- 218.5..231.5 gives -0.04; 4.46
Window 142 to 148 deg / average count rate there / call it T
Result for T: 4.73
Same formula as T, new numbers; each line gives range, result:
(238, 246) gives 4.1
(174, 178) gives 4.76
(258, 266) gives 4.14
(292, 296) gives 4.07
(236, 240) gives 4.1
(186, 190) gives 4.84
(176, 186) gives 4.65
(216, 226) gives 4.32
